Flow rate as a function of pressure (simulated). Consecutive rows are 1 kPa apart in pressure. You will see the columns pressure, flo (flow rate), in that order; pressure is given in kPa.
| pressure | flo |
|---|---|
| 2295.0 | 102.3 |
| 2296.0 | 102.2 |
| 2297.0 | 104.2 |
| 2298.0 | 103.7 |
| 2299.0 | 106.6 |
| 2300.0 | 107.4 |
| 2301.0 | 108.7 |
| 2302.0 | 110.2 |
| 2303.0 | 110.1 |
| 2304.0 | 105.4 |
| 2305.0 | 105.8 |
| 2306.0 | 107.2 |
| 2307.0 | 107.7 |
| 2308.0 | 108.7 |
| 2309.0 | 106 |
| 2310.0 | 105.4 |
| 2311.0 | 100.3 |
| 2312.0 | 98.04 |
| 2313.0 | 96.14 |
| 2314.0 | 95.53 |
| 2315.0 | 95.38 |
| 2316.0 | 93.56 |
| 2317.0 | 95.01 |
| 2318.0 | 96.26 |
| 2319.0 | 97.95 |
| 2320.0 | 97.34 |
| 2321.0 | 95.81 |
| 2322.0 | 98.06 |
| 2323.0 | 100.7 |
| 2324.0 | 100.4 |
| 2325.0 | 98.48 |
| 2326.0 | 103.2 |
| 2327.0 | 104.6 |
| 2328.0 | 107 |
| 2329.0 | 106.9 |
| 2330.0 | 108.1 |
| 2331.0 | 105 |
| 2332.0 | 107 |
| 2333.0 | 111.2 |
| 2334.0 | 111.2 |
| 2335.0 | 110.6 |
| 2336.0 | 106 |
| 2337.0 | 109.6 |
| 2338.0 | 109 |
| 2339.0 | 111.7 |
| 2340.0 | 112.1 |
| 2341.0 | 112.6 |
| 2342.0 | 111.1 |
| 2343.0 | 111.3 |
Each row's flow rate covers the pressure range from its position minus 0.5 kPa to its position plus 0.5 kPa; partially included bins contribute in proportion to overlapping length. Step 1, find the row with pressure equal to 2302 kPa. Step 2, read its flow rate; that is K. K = 110.2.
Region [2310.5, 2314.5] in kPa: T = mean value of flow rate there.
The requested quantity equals 97.5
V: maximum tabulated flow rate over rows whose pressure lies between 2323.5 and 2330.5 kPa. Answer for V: 108.1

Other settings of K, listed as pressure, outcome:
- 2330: 108.1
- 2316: 93.56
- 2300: 107.4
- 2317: 95.01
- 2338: 109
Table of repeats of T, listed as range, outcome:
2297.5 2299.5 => 105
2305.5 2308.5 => 108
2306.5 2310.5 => 107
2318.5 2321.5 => 97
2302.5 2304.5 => 108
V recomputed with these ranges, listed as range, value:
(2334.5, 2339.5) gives 111.7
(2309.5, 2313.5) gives 105.4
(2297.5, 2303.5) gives 110.2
